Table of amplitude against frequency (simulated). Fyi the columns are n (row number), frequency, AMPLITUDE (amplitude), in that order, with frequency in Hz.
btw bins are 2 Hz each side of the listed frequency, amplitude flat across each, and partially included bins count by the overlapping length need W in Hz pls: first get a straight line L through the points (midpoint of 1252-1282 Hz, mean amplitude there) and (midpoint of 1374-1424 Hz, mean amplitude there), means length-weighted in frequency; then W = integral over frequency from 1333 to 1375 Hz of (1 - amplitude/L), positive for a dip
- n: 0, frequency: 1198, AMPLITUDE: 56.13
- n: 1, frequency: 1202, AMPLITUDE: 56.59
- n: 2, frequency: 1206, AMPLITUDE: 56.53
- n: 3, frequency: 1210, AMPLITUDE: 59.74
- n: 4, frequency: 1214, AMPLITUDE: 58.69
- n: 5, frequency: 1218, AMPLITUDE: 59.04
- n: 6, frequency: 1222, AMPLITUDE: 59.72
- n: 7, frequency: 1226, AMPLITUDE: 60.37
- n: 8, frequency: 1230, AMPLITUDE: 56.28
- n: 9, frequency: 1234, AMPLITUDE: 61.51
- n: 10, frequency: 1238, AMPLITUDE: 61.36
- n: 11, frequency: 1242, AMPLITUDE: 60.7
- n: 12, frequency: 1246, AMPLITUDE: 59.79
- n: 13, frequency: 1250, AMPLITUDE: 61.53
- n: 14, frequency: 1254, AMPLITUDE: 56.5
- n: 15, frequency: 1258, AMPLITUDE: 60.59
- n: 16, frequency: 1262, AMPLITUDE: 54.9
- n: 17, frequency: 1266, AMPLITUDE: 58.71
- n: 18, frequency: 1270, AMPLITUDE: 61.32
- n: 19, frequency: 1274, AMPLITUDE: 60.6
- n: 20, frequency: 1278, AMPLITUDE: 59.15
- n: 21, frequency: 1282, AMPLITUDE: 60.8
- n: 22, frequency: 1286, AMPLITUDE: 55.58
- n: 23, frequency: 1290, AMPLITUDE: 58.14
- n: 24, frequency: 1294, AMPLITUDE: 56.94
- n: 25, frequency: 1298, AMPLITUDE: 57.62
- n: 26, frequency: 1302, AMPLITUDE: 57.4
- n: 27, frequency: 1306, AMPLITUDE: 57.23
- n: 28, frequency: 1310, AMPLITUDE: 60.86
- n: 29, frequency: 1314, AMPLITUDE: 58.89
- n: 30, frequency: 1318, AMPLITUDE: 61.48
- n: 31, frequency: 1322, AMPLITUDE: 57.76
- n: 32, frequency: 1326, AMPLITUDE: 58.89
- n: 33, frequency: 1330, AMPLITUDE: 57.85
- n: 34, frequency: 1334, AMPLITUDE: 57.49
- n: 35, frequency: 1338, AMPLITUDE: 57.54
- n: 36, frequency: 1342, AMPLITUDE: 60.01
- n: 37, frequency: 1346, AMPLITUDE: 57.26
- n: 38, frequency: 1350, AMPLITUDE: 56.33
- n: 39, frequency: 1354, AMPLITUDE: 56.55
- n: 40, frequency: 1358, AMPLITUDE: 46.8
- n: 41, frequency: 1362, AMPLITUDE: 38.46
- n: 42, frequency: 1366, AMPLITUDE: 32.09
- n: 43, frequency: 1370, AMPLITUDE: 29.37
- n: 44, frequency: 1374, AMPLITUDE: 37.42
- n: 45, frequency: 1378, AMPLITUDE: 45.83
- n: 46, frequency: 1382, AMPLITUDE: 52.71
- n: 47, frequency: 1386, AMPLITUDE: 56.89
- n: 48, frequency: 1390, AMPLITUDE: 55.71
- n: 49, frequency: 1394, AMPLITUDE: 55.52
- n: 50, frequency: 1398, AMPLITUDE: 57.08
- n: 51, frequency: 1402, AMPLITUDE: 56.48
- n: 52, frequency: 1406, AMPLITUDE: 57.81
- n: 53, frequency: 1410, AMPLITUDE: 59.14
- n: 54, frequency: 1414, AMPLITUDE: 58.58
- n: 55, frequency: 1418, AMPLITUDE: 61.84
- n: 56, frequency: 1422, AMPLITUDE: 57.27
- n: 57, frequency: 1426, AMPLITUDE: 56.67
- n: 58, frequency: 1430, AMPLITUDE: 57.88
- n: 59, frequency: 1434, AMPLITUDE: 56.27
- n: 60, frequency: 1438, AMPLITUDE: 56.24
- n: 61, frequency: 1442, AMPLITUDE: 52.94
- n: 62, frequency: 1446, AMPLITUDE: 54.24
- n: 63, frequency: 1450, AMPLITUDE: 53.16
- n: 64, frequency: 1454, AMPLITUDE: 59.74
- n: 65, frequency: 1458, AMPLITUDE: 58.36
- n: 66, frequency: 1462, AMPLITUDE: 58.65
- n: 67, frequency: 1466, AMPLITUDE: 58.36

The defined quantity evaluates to 6.4 Hz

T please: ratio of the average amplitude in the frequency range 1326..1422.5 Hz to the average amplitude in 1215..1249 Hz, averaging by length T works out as 0.88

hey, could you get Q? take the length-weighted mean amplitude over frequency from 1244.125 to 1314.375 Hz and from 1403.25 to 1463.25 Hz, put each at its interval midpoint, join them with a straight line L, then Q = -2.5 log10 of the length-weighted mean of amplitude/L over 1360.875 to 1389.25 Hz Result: 0.33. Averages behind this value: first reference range 58.7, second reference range 57.2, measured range 42.5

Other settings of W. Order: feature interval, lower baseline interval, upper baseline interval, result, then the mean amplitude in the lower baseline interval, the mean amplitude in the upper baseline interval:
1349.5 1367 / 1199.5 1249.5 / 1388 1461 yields 3.6 Hz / 59.2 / 57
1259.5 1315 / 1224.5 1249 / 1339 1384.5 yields -3.8 Hz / 60.1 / 47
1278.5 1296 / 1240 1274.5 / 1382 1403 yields 0.2 Hz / 59.4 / 56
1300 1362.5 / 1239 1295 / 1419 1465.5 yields 1.6 Hz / 59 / 56.7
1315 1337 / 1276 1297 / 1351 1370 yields -3.9 Hz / 58.1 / 42.7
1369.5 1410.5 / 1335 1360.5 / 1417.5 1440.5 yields 3.4 Hz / 55.5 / 57.3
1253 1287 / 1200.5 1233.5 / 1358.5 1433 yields -1.4 Hz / 58.5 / 51.5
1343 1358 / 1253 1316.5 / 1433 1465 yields 0.5 Hz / 58.5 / 56.3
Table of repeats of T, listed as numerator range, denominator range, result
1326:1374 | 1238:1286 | 0.84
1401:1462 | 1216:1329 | 0.97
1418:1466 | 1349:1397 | 1.21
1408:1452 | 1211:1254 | 0.95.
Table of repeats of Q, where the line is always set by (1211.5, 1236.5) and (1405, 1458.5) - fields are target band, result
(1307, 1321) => -0.03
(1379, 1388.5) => 0.07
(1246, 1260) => -0.01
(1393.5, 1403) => 0.02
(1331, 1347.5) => 0.00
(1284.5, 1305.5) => 0.03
